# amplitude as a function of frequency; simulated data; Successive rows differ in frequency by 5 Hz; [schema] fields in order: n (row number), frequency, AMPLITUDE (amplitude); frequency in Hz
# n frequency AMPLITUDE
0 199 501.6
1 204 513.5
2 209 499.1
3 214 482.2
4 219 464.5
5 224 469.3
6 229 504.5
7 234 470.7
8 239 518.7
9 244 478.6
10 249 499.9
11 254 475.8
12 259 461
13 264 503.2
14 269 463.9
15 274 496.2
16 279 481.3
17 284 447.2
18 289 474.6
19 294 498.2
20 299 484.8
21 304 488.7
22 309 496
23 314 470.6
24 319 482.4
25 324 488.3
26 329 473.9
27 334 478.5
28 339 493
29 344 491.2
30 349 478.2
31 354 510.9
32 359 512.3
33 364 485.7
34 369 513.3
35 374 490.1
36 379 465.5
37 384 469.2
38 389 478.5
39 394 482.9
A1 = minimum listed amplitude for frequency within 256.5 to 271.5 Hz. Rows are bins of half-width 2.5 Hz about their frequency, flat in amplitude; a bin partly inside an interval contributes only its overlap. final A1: 461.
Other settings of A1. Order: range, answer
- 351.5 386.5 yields 465.5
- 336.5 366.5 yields 478.2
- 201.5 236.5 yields 464.5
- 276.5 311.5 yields 447.2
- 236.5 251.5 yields 478.6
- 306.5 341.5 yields 470.6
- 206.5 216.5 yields 482.2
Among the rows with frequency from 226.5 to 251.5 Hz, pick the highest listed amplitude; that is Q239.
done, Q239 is 518.7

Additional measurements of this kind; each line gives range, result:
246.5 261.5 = 499.9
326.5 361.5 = 512.3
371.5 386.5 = 490.1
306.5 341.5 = 496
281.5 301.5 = 498.2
